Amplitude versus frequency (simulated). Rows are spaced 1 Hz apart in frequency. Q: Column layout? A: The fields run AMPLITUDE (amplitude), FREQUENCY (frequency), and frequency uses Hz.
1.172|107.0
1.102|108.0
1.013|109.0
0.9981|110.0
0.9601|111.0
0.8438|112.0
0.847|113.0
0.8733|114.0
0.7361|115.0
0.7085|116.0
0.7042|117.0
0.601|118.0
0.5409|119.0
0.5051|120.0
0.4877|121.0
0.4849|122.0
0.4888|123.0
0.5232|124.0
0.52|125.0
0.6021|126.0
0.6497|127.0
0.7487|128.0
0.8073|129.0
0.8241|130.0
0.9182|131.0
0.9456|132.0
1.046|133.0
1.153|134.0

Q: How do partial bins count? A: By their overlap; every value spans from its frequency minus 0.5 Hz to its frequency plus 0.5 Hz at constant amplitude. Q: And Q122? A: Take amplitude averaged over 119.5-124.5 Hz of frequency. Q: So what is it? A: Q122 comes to 0.498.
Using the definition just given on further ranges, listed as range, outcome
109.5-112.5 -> 0.934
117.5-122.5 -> 0.524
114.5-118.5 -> 0.687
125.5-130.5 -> 0.726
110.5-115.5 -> 0.852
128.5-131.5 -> 0.85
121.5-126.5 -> 0.524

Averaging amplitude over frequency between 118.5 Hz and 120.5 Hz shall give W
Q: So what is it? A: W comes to 0.523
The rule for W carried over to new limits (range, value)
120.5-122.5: 0.486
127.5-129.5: 0.778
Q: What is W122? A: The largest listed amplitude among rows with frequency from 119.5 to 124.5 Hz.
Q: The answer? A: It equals 0.5232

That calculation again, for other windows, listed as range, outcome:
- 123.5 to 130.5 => 0.8241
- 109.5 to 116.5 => 0.9981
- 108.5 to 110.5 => 1.013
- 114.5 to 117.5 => 0.7361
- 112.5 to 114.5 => 0.8733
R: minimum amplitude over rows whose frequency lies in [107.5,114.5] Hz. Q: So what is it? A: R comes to 0.8438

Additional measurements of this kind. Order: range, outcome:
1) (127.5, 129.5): 0.7487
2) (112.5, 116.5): 0.7085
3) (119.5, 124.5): 0.4849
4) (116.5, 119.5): 0.5409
